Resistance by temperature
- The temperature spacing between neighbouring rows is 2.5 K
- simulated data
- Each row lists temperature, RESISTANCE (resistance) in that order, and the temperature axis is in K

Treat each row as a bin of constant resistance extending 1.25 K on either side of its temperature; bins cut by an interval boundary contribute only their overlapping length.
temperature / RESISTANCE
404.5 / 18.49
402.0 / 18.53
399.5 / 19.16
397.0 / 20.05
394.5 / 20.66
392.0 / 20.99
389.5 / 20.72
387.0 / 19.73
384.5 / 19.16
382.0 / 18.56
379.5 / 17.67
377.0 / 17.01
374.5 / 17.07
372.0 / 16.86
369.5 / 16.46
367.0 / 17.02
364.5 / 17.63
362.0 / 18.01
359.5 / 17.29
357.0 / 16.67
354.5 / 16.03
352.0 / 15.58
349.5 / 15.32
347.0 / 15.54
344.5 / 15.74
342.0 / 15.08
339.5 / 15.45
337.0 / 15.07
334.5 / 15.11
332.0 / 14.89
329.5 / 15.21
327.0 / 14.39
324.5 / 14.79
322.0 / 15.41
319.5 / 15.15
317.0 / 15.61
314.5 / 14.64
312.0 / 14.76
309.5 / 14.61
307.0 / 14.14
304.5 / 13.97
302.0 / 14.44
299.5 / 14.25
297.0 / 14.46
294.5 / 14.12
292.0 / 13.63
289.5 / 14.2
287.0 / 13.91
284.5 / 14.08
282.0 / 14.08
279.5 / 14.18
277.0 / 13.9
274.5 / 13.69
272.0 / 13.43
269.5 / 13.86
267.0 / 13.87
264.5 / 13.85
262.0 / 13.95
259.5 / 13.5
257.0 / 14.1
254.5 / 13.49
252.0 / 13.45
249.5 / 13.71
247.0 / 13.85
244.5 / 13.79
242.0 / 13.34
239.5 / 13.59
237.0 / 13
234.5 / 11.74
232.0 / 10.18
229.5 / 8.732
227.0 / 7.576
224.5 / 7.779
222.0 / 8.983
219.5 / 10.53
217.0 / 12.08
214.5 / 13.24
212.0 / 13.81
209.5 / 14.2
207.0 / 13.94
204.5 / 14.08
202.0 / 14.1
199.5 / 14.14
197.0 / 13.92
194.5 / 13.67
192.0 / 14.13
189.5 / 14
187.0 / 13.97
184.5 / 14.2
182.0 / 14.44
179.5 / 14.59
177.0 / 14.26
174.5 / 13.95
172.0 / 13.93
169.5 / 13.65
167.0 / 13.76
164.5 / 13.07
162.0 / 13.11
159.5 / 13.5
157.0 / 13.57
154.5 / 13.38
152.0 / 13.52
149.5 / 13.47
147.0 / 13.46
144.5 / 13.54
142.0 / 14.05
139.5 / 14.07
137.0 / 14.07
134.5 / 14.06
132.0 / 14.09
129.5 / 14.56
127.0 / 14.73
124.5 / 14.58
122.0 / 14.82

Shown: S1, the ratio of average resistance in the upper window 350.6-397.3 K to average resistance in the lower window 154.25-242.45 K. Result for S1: 1.40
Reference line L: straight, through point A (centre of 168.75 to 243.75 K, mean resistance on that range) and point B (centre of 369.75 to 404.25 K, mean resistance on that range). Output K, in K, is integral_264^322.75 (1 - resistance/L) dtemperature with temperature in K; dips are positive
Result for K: 5.4 K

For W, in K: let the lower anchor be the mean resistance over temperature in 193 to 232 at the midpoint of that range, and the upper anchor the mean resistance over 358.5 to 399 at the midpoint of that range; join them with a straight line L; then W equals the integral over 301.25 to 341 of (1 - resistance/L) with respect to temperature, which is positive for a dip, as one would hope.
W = 3.32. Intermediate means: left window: 12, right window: 18.5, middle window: 14.9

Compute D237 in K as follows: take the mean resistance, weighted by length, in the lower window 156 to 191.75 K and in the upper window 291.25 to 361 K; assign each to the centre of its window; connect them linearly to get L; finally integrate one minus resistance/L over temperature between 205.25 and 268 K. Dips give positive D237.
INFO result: 8.5 K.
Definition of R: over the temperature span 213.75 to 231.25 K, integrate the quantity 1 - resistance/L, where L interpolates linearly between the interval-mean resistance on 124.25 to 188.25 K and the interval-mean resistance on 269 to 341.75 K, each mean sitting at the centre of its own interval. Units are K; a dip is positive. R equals 5.4 K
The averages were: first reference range 13.9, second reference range 14.5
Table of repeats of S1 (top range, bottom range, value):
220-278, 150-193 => 0.90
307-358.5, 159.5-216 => 1.10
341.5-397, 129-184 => 1.27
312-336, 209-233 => 1.41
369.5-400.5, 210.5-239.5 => 1.74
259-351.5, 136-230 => 1.10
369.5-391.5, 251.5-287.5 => 1.33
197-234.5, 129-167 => 0.86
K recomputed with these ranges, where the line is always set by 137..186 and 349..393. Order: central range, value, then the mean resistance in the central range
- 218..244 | 7.64 K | 10.7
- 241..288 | 5.68 K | 13.8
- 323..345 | 2.49 K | 15.1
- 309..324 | 1.46 K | 15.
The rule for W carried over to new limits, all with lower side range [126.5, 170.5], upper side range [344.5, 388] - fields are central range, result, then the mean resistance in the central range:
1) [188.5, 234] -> 7.81 K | 12.2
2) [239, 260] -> 2.26 K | 13.7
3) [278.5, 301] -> 2.57 K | 14.1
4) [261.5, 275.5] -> 1.64 K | 13.8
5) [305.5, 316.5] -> 1.12 K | 14.6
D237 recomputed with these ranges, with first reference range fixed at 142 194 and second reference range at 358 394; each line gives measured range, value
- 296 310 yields 1.98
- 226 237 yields 3.74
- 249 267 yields 2.25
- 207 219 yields 1.23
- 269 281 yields 1.67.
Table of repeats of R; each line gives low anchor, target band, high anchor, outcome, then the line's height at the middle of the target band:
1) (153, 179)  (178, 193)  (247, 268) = -0.61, 13.7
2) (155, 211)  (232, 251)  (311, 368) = 1.93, 14.6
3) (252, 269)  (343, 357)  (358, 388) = 0.96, 16.9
